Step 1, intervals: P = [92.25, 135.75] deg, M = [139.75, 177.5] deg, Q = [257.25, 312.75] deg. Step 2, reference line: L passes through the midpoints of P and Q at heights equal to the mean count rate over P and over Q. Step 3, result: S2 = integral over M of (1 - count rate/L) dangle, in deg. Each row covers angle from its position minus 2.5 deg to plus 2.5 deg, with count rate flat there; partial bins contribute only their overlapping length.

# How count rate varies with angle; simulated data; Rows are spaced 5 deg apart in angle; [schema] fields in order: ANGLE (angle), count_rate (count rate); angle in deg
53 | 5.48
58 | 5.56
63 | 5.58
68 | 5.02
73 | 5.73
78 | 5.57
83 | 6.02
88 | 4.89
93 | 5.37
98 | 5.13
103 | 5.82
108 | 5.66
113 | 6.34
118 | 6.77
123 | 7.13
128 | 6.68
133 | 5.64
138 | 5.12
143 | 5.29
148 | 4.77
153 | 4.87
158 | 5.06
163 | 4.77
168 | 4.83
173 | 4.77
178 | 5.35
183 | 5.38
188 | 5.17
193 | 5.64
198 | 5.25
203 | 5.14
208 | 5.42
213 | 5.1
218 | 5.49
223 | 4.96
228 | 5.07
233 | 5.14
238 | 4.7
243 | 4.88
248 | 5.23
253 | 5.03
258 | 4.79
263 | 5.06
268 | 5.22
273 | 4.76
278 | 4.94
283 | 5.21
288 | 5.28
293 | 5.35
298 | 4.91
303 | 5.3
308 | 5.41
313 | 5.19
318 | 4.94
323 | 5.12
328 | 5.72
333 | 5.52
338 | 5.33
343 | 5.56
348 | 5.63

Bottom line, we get 5.8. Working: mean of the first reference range 6.08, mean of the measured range 4.94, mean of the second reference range 5.13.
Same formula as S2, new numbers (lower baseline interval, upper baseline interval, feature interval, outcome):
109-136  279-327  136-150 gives 2.7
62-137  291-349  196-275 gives 6.2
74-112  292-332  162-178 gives 1.6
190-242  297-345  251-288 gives 1.6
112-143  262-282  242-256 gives 0.4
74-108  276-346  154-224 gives 3.0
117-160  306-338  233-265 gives 2.9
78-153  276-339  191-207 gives 0.5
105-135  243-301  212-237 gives 1.6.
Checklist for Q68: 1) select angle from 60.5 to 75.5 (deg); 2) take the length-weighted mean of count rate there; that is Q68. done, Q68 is 5.44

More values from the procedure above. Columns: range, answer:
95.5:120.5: 5.94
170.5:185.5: 5.17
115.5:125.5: 6.95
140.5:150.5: 5.03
